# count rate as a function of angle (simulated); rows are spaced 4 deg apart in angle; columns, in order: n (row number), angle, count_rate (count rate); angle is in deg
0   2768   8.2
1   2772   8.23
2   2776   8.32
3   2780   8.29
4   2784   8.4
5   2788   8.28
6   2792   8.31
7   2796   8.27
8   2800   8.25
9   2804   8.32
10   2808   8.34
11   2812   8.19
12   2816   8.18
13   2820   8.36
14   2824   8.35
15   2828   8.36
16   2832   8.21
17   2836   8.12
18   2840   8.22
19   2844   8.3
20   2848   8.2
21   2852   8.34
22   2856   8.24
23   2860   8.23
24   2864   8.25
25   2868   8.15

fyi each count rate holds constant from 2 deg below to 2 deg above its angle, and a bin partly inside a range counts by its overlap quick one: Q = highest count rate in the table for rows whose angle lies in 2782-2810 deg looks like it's 8.4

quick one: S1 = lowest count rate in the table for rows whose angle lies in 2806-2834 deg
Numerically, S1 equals 8.18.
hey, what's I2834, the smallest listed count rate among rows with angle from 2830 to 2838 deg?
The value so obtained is 8.12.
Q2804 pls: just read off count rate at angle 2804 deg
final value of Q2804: 8.32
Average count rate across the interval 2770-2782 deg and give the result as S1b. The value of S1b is 8.28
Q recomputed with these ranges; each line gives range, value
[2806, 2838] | 8.36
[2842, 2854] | 8.34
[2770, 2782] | 8.32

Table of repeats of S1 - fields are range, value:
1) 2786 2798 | 8.27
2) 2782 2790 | 8.28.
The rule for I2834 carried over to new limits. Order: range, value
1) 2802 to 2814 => 8.19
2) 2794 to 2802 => 8.25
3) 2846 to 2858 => 8.2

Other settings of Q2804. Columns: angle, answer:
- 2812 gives 8.19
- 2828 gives 8.36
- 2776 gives 8.32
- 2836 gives 8.12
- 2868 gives 8.15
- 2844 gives 8.3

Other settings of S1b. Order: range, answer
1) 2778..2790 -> 8.32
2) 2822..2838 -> 8.26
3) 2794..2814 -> 8.27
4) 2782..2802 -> 8.3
